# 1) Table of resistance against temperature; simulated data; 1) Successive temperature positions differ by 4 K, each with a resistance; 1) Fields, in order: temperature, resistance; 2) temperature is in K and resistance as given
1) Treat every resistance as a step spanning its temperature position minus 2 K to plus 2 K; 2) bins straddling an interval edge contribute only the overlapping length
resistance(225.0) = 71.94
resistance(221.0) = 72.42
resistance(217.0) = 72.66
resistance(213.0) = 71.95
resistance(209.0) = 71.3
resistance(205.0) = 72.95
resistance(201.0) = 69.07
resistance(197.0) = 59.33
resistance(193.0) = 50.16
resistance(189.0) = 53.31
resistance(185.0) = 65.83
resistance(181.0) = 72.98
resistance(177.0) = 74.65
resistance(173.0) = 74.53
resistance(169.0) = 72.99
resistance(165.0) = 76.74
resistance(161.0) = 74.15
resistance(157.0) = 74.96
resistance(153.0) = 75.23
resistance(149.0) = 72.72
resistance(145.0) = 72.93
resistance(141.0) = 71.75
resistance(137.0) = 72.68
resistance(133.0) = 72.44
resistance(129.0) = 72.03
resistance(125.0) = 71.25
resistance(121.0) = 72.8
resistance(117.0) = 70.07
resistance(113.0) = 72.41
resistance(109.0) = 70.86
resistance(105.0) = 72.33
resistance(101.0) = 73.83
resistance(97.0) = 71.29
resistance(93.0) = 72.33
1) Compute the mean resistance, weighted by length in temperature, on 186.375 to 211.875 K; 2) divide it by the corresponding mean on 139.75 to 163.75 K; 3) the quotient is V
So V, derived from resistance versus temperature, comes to 0.9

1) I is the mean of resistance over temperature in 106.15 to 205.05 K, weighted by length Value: 70.3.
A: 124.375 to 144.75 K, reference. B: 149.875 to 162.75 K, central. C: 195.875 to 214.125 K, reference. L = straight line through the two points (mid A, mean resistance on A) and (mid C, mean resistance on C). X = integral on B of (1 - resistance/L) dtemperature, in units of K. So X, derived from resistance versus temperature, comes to -0.6 K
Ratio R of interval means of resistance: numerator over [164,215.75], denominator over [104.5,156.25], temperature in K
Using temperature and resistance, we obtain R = 0.94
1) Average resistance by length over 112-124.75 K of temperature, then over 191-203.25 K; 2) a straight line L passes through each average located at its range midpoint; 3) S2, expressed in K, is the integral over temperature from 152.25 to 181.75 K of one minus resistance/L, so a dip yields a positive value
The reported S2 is -4.71 K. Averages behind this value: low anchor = 71.6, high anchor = 59.8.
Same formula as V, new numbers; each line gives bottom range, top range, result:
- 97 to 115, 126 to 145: 1.00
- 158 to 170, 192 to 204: 0.82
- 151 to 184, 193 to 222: 0.92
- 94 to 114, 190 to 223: 0.93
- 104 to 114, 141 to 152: 1.02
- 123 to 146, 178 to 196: 0.85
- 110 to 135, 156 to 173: 1.04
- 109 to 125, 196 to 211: 0.96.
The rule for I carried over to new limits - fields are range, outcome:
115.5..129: 71.5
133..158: 73.2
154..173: 74.7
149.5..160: 74.7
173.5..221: 67.2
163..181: 74.5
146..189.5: 72.3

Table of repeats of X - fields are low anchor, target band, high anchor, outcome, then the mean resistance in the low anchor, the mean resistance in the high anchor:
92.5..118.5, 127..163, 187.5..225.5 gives -1.78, 71.9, 66.5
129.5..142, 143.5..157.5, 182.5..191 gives -1.03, 72.3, 60.4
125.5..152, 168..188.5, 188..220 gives -0.71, 72.5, 65.7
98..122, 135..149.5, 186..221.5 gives -0.56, 72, 65.6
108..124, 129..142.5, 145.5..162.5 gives 0.12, 71.6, 74.2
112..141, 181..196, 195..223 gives 2.47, 71.9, 70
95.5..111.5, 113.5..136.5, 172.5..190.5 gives -0.26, 72.1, 68.2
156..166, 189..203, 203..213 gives 2.73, 75.2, 72.1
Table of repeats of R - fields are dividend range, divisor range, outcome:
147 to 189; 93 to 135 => 1.01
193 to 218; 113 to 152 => 0.94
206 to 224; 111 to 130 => 1.01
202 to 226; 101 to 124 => 1.00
